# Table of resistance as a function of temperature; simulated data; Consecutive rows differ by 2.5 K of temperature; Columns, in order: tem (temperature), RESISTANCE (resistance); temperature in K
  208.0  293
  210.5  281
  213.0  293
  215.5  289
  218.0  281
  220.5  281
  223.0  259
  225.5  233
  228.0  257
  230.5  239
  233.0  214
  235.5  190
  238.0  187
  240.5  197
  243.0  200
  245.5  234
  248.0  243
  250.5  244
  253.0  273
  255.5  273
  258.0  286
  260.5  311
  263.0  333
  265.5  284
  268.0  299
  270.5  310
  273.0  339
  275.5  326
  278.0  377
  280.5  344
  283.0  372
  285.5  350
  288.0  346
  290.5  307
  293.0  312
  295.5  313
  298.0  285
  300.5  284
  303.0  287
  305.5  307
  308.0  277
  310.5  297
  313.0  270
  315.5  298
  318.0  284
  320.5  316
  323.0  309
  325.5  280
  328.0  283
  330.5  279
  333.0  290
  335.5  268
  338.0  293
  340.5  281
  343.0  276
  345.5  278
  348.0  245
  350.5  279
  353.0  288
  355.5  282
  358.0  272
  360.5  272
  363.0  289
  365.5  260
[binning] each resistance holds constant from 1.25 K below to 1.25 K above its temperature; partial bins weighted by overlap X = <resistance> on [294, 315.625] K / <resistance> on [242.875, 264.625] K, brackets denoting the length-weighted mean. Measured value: 1.08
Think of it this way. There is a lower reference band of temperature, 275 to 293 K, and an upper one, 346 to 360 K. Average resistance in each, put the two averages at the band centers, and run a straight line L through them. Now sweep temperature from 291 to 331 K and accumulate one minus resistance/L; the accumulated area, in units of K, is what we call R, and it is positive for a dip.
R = 2.9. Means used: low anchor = 344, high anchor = 273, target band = 293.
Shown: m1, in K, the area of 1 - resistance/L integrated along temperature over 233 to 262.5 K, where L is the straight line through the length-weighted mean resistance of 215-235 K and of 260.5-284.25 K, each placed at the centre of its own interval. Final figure 5.1 K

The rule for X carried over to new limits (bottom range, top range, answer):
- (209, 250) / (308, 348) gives 1.17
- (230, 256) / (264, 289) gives 1.49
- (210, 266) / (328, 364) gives 1.09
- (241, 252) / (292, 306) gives 1.30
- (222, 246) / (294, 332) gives 1.32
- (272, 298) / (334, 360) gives 0.82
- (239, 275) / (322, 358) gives 1.02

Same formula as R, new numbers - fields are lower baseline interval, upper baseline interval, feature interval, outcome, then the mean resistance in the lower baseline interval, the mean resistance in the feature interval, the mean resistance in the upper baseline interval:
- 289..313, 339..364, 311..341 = -0.2 K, 296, 288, 276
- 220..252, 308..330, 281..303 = -4.1 K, 228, 320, 291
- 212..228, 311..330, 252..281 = -3.3 K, 271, 312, 291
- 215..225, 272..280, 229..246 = 5.0 K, 273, 208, 347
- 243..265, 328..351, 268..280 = -2.7 K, 271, 334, 277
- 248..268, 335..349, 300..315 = -0.5 K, 284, 288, 274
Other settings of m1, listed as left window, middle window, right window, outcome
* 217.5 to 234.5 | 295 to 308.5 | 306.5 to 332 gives -0.47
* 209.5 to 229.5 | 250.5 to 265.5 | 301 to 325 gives -0.52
